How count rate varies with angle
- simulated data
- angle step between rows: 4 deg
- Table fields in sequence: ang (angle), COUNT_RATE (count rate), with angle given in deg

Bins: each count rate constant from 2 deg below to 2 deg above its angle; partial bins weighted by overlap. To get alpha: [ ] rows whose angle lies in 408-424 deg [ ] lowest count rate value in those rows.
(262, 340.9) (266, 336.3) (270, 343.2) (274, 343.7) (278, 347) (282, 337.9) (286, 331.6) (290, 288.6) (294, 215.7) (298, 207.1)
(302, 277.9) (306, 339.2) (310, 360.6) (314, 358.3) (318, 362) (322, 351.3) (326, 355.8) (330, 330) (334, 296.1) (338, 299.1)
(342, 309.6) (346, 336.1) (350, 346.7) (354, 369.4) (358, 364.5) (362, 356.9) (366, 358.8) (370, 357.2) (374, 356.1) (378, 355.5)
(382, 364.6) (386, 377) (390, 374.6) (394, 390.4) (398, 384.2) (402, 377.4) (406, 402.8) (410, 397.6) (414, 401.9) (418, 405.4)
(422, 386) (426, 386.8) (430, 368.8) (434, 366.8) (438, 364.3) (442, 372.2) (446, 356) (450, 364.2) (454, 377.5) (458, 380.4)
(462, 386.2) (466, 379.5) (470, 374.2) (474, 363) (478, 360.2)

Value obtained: 386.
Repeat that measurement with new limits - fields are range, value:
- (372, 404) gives 355.5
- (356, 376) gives 356.1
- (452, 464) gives 377.5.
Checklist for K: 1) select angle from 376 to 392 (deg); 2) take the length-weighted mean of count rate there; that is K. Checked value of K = 368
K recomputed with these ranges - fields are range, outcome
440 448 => 364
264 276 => 341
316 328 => 356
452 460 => 379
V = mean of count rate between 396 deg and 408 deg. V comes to 388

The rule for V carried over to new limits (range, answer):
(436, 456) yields 367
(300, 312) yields 326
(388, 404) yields 382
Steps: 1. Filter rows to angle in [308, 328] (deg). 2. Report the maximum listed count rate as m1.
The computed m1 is 362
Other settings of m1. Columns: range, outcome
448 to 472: 386.2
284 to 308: 339.2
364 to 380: 358.8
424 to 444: 386.8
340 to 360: 369.4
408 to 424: 405.4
